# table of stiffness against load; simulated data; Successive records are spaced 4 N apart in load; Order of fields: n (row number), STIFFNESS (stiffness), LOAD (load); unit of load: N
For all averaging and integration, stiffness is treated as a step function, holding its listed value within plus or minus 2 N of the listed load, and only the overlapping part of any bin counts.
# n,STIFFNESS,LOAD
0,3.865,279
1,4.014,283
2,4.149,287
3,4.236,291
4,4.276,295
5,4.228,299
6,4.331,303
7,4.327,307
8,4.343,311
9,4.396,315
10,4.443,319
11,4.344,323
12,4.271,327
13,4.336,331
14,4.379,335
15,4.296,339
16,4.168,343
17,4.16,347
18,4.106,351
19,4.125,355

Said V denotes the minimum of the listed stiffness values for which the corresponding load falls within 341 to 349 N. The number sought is 4.16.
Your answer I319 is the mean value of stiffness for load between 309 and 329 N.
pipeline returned 4.36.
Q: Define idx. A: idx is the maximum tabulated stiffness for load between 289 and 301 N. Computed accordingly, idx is 4.276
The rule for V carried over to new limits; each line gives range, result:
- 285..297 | 4.149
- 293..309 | 4.228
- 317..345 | 4.168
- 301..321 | 4.327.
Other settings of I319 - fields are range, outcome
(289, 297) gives 4.26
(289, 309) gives 4.28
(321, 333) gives 4.32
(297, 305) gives 4.28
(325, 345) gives 4.29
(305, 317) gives 4.36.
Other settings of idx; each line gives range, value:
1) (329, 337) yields 4.379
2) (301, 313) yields 4.343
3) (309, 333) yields 4.443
